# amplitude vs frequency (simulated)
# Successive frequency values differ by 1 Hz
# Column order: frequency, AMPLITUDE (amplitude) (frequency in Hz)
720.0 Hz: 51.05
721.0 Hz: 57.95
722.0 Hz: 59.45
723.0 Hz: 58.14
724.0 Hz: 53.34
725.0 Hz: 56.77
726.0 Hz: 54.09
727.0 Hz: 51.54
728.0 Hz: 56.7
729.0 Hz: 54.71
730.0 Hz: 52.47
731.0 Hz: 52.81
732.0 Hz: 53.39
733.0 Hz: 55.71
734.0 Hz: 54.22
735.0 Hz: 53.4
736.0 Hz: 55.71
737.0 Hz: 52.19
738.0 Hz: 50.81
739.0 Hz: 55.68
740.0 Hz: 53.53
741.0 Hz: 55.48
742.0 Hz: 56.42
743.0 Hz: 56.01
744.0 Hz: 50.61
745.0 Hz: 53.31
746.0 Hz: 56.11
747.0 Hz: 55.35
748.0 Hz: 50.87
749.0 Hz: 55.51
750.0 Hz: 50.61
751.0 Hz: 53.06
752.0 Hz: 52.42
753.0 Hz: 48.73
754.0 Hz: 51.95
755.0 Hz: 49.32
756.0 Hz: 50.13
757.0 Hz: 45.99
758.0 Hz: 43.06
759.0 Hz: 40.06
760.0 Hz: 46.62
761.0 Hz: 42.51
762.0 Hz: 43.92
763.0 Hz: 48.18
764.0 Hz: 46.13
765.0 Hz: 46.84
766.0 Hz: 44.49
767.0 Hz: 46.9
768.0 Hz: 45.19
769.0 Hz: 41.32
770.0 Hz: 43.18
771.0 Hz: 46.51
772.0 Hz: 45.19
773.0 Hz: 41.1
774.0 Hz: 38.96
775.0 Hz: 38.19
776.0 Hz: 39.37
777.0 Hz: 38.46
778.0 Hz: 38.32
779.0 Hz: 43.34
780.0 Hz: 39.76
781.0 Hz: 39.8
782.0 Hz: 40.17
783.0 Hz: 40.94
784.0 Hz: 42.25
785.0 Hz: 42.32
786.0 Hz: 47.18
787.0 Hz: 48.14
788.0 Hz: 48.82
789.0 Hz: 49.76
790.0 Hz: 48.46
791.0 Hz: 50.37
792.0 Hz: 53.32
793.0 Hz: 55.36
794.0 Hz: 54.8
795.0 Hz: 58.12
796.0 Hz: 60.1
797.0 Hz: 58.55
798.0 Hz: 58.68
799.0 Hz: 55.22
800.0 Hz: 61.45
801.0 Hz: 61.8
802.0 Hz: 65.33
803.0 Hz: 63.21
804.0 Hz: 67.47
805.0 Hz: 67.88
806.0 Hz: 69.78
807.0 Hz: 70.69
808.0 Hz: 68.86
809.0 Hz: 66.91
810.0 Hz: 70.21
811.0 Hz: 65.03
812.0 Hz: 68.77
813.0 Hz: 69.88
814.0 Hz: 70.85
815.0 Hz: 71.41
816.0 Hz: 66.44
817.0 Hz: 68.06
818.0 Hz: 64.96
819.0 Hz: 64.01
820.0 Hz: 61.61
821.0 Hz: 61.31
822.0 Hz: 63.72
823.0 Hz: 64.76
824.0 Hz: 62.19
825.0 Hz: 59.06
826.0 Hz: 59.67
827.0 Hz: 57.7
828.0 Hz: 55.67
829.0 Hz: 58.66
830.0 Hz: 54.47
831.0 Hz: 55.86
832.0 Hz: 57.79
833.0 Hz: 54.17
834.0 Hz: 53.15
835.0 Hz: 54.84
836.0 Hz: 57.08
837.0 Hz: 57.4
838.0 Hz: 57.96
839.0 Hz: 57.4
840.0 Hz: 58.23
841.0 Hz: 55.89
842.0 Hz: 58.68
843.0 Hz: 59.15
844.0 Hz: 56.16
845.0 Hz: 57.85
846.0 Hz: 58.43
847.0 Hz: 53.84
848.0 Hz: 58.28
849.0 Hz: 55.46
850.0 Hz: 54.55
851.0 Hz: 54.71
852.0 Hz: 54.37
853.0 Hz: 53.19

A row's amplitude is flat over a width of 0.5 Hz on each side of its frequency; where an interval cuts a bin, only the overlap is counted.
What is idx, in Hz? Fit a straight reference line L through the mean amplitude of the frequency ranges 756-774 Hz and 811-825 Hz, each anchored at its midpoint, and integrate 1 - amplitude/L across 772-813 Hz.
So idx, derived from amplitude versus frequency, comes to 1.9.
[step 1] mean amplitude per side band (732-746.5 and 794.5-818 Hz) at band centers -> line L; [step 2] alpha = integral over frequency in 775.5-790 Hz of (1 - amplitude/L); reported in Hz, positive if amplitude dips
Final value 4.4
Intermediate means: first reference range 54.2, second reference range 65.4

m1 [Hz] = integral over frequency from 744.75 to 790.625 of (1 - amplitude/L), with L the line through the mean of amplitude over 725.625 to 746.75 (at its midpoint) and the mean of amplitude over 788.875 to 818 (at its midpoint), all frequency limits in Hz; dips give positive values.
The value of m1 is 9.6 Hz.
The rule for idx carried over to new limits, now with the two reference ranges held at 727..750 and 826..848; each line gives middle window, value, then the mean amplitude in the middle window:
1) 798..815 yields -3.2 Hz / 66.4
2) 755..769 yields 2.4 Hz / 45.4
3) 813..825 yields -1.9 Hz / 65.3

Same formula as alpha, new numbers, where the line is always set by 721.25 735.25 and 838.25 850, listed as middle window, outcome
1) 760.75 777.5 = 3.7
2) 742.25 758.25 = 1.0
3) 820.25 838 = -0.4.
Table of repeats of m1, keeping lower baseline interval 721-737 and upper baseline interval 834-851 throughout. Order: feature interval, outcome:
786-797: 0.62 Hz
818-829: -0.90 Hz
